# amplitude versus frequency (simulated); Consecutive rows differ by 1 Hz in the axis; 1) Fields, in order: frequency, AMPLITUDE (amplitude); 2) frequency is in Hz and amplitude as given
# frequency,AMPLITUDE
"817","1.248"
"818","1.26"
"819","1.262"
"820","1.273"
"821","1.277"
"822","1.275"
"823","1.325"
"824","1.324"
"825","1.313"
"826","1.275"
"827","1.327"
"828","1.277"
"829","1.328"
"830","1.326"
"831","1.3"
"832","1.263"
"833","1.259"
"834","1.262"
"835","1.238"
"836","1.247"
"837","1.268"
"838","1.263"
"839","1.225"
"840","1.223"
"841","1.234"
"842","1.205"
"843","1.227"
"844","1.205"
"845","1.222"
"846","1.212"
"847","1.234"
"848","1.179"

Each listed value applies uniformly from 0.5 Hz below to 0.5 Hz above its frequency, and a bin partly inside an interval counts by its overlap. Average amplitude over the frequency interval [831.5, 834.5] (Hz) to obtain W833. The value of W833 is 1.26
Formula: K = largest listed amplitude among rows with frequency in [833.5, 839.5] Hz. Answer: 1.268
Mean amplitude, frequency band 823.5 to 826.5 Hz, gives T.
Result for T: 1.3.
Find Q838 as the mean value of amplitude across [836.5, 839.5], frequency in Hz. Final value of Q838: 1.25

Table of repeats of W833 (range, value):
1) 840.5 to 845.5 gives 1.22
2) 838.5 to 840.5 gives 1.22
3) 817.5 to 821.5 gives 1.27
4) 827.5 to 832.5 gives 1.3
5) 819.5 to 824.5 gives 1.29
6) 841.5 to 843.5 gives 1.22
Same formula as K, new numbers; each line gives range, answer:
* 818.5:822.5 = 1.277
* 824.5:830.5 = 1.328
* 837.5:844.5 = 1.263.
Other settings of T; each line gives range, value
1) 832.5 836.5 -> 1.25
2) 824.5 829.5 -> 1.3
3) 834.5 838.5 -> 1.25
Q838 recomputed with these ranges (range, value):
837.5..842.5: 1.23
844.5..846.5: 1.22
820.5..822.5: 1.28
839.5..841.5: 1.23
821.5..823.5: 1.3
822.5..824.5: 1.32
